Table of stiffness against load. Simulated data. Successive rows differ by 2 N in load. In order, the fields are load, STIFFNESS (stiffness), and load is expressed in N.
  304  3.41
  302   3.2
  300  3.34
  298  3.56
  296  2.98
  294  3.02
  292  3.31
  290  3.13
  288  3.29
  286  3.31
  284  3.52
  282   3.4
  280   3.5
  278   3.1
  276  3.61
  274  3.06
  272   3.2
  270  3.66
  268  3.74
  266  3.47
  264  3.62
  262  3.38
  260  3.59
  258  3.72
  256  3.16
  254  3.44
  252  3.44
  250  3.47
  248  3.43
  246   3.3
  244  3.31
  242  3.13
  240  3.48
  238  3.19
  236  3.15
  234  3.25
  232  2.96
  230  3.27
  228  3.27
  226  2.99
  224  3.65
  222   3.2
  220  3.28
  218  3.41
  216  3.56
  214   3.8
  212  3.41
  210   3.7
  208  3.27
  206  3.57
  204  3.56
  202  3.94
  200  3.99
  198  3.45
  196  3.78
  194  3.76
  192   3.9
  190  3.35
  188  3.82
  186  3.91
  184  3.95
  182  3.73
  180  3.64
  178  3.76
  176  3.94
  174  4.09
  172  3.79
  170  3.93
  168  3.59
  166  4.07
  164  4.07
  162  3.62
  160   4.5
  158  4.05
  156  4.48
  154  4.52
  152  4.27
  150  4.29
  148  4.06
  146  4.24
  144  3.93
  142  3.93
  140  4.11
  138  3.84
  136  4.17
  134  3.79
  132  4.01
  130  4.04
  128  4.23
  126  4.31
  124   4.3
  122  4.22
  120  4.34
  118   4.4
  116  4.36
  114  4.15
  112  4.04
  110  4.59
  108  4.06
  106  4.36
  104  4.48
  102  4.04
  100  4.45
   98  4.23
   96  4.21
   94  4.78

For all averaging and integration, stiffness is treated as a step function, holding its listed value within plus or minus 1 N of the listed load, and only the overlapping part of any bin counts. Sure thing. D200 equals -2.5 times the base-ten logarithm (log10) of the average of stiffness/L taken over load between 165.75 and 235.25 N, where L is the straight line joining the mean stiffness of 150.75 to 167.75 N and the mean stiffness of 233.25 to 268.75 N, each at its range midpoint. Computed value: 0.06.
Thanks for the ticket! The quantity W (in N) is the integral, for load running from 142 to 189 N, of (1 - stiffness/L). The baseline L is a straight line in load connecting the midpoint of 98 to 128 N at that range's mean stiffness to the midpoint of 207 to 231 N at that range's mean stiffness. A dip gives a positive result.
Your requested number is -1.95 N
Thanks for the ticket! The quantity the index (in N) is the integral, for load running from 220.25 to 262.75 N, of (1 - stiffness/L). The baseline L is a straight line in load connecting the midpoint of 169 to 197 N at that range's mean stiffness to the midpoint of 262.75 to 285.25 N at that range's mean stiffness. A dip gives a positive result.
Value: 3.0 N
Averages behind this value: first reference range 3.81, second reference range 3.44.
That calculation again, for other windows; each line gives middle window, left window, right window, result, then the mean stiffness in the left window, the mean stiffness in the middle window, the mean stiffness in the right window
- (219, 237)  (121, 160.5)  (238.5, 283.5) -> 2.0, 4.16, 3.22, 3.42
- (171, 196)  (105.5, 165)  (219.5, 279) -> 0.2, 4.17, 3.8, 3.35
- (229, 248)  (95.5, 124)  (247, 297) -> 1.8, 4.28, 3.24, 3.38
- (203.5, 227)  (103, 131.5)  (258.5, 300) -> 1.8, 4.27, 3.45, 3.38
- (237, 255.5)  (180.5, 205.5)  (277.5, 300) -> 0.8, 3.76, 3.35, 3.29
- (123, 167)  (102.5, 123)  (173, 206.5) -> -0.6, 4.29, 4.13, 3.78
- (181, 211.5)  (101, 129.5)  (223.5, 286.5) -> 0.3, 4.27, 3.71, 3.37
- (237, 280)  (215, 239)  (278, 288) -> -1.0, 3.27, 3.41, 3.38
